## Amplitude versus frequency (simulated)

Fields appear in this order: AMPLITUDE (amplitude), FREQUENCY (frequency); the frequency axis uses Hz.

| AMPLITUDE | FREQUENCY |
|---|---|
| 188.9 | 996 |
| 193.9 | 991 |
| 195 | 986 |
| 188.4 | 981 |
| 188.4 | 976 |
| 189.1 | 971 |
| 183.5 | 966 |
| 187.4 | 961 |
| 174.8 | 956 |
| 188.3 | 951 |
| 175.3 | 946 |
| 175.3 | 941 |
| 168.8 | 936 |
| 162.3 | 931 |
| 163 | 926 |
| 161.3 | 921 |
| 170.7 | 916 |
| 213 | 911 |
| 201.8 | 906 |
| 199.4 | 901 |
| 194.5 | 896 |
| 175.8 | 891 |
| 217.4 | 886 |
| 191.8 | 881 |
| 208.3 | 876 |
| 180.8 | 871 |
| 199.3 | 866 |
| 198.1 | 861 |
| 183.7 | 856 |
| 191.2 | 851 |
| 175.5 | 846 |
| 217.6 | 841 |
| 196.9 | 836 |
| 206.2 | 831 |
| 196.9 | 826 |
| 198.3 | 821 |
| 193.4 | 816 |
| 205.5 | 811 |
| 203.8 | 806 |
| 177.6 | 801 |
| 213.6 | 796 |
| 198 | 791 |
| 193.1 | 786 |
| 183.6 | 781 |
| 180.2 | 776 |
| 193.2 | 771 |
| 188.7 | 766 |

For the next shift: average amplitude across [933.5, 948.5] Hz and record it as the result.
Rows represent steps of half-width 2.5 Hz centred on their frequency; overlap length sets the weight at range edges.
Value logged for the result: 173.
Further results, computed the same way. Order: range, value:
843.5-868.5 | 190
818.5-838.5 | 200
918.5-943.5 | 166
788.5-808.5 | 198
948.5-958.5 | 182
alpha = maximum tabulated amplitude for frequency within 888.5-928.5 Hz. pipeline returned 213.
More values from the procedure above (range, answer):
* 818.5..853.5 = 217.6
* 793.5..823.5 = 213.6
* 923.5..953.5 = 188.3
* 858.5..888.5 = 217.4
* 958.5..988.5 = 195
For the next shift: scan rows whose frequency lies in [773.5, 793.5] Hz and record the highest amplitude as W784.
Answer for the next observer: 198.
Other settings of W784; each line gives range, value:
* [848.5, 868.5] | 199.3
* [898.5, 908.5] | 201.8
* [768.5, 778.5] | 193.2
